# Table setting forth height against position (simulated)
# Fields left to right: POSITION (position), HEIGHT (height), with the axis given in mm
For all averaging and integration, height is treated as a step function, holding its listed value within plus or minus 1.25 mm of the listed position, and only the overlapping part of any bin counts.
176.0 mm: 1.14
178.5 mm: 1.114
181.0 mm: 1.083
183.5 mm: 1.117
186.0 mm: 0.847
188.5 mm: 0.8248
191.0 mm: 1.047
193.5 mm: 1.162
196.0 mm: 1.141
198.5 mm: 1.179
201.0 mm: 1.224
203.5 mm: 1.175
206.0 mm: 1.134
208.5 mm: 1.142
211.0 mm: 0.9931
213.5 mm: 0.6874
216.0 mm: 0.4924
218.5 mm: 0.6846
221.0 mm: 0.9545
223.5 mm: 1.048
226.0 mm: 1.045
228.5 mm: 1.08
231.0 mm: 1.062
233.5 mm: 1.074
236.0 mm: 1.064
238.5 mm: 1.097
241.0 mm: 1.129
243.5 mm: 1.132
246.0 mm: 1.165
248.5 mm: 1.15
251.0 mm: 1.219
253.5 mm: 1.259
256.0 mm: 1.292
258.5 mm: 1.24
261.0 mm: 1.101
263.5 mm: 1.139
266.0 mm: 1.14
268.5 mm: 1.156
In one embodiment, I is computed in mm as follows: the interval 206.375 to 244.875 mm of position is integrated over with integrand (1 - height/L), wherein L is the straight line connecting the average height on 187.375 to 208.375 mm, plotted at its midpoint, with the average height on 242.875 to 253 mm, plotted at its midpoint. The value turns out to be 5.6 mm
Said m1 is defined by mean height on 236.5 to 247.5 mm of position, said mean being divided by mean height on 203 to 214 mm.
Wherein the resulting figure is 1.08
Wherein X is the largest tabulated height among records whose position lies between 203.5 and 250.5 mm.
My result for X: 1.175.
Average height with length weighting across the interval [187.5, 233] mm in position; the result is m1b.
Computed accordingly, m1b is 1.01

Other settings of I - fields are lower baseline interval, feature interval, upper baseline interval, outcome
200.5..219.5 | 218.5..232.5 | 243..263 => 0.30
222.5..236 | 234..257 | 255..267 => -0.80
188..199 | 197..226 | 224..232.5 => 2.50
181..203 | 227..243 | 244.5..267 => 0.91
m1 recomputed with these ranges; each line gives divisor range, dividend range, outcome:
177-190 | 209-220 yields 0.75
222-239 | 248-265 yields 1.13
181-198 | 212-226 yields 0.77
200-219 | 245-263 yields 1.27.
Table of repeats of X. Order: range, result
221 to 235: 1.08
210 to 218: 0.9931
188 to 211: 1.224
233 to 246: 1.165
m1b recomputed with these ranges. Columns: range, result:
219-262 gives 1.12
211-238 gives 0.928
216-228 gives 0.896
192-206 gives 1.17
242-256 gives 1.19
